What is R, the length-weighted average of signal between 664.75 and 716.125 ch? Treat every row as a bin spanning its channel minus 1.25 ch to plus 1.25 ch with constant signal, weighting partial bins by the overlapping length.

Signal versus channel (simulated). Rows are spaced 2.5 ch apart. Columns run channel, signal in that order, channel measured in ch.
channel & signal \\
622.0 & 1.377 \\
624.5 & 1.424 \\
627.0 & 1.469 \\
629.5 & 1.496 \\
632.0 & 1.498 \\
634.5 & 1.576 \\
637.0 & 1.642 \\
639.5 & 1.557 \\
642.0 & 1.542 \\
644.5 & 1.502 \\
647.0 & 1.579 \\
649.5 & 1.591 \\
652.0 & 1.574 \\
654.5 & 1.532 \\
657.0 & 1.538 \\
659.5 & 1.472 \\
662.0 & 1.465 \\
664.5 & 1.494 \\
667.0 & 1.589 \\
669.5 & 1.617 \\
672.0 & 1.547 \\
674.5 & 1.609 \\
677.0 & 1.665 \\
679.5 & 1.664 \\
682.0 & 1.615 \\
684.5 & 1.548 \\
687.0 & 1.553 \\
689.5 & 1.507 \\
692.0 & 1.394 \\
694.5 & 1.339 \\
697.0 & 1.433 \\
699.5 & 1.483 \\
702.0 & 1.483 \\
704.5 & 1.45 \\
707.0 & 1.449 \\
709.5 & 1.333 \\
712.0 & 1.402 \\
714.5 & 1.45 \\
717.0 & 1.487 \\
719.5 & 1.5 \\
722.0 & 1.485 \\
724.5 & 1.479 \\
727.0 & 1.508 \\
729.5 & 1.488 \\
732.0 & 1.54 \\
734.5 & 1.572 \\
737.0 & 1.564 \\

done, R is 1.51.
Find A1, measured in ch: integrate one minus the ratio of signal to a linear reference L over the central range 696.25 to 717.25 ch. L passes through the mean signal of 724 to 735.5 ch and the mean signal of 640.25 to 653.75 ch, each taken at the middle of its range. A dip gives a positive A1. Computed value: 1.2 ch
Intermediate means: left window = 1.56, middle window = 1.44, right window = 1.52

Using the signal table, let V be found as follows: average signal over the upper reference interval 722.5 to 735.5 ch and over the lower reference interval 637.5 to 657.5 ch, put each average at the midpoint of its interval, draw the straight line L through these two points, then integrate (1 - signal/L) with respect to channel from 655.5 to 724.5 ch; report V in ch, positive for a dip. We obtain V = 1.4 ch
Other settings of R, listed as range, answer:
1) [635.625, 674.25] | 1.55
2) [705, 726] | 1.45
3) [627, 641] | 1.55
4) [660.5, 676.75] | 1.56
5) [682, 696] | 1.48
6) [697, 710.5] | 1.44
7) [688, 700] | 1.43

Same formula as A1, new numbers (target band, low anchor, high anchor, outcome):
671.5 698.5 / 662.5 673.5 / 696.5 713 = -0.59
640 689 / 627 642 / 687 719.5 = -2.04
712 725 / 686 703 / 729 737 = 0.31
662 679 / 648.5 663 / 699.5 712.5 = -0.93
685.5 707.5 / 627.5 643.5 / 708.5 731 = 0.43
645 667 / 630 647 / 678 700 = 0.05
